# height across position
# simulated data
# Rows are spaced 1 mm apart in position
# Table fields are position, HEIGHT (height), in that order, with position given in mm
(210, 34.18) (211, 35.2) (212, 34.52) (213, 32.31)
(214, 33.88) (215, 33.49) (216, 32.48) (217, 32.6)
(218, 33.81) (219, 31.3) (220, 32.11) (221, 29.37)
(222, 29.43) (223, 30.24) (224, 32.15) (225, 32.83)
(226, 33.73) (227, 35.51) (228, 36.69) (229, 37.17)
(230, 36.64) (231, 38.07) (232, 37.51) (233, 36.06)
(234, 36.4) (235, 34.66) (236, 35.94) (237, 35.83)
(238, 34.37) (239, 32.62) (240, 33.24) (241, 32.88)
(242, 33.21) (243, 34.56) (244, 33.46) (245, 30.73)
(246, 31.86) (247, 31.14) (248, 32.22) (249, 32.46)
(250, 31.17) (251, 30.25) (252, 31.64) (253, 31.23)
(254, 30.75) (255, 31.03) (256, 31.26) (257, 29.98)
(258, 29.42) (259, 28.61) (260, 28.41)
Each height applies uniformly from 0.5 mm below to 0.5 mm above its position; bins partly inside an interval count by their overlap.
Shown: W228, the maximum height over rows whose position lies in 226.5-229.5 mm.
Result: 37.17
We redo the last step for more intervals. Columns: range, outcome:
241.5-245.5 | 34.56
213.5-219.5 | 33.88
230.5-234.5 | 38.07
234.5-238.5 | 35.94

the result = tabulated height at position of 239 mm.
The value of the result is 32.62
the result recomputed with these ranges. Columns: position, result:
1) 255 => 31.03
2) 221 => 29.37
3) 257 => 29.98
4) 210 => 34.18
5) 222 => 29.43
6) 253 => 31.23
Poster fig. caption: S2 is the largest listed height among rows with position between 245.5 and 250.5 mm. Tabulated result 32.46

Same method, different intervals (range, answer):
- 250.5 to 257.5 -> 31.64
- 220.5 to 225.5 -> 32.83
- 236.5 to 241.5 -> 35.83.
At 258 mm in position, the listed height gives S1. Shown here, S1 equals 29.42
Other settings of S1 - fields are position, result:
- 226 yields 33.73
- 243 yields 34.56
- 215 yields 33.49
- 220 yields 32.11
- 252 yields 31.64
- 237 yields 35.83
